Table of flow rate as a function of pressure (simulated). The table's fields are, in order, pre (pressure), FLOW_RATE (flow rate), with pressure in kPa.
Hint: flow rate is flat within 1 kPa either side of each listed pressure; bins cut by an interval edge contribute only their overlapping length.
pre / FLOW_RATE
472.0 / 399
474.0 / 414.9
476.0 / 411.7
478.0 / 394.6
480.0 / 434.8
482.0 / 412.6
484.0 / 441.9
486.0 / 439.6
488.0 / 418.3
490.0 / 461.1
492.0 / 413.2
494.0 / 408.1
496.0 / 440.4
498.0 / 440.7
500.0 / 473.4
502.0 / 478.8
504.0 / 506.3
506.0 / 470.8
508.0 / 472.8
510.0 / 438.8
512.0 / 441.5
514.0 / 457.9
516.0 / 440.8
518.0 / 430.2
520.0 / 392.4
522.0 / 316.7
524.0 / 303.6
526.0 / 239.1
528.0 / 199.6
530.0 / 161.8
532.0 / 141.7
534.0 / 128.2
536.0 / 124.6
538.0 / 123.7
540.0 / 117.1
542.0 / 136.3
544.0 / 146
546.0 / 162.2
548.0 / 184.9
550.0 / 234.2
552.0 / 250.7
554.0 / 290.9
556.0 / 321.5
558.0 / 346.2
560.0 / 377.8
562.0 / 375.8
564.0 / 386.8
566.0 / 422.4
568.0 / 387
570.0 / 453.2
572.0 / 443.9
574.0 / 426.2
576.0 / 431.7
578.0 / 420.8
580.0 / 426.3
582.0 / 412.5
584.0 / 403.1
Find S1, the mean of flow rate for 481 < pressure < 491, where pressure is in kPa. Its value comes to 435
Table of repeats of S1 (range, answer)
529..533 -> 152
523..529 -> 247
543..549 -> 164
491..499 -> 426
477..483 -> 414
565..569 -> 405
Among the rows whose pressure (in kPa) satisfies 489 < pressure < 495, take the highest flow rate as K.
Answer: 461.1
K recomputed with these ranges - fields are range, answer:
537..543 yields 136.3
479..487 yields 441.9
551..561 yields 377.8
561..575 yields 453.2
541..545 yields 146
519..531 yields 392.4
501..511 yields 506.3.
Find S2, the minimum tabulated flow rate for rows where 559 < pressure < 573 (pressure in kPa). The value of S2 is 375.8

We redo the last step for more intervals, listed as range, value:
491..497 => 408.1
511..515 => 441.5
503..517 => 438.8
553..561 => 290.9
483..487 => 439.6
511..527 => 239.1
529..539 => 123.7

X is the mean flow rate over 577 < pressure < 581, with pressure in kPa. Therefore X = 424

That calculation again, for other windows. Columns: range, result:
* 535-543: 125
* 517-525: 361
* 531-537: 132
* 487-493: 431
